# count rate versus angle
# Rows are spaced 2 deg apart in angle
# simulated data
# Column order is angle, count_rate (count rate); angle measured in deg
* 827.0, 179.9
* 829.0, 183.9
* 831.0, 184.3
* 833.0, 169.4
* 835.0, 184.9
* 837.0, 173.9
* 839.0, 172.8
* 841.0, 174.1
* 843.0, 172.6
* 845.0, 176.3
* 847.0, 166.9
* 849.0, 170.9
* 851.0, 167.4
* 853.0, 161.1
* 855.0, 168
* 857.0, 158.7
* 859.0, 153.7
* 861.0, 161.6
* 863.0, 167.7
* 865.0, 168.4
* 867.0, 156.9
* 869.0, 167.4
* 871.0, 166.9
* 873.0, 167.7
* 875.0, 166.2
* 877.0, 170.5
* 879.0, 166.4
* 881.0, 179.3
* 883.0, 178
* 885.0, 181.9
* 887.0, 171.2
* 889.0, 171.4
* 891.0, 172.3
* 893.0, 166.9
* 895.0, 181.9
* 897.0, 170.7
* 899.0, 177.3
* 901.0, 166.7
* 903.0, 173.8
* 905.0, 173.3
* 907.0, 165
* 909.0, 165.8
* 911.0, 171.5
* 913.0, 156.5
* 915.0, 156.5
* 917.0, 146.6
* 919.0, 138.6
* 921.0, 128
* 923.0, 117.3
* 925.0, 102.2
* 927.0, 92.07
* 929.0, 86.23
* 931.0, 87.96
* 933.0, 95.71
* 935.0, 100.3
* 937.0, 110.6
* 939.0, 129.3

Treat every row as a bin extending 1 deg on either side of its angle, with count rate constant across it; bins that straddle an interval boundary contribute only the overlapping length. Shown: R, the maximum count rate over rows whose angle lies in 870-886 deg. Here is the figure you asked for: 181.9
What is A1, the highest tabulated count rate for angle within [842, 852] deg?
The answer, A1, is 176.3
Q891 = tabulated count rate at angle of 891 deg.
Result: 172.3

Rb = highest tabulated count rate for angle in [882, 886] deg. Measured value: 181.9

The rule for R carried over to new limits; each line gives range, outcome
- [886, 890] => 171.4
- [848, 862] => 170.9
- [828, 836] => 184.9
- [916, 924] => 146.6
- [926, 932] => 92.07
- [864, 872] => 168.4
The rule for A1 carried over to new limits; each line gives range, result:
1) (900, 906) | 173.8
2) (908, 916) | 171.5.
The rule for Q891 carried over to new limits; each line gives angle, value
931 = 87.96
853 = 161.1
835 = 184.9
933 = 95.71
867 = 156.9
